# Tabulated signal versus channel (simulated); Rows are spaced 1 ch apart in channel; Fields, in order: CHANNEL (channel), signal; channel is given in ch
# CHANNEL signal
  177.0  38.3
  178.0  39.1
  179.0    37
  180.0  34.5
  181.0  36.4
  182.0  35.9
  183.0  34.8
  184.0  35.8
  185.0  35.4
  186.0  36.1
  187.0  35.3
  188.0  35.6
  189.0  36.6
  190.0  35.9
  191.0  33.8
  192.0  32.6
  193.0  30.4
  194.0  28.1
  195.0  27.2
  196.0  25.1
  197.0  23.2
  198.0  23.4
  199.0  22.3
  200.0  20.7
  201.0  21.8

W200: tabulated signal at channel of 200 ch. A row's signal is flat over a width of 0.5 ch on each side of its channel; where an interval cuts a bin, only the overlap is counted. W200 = 20.7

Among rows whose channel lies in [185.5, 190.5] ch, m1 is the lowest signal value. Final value 35.3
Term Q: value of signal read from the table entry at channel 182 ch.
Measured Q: 35.9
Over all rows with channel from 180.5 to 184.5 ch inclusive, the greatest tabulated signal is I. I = 36.4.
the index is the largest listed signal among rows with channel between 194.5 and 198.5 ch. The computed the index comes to 27.2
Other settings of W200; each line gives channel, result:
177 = 38.3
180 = 34.5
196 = 25.1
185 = 35.4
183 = 34.8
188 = 35.6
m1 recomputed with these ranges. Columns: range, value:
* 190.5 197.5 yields 23.2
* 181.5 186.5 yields 34.8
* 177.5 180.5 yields 34.5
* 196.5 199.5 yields 22.3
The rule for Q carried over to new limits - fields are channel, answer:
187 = 35.3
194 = 28.1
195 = 27.2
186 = 36.1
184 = 35.8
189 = 36.6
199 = 22.3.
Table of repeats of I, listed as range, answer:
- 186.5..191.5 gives 36.6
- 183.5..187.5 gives 36.1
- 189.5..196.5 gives 35.9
